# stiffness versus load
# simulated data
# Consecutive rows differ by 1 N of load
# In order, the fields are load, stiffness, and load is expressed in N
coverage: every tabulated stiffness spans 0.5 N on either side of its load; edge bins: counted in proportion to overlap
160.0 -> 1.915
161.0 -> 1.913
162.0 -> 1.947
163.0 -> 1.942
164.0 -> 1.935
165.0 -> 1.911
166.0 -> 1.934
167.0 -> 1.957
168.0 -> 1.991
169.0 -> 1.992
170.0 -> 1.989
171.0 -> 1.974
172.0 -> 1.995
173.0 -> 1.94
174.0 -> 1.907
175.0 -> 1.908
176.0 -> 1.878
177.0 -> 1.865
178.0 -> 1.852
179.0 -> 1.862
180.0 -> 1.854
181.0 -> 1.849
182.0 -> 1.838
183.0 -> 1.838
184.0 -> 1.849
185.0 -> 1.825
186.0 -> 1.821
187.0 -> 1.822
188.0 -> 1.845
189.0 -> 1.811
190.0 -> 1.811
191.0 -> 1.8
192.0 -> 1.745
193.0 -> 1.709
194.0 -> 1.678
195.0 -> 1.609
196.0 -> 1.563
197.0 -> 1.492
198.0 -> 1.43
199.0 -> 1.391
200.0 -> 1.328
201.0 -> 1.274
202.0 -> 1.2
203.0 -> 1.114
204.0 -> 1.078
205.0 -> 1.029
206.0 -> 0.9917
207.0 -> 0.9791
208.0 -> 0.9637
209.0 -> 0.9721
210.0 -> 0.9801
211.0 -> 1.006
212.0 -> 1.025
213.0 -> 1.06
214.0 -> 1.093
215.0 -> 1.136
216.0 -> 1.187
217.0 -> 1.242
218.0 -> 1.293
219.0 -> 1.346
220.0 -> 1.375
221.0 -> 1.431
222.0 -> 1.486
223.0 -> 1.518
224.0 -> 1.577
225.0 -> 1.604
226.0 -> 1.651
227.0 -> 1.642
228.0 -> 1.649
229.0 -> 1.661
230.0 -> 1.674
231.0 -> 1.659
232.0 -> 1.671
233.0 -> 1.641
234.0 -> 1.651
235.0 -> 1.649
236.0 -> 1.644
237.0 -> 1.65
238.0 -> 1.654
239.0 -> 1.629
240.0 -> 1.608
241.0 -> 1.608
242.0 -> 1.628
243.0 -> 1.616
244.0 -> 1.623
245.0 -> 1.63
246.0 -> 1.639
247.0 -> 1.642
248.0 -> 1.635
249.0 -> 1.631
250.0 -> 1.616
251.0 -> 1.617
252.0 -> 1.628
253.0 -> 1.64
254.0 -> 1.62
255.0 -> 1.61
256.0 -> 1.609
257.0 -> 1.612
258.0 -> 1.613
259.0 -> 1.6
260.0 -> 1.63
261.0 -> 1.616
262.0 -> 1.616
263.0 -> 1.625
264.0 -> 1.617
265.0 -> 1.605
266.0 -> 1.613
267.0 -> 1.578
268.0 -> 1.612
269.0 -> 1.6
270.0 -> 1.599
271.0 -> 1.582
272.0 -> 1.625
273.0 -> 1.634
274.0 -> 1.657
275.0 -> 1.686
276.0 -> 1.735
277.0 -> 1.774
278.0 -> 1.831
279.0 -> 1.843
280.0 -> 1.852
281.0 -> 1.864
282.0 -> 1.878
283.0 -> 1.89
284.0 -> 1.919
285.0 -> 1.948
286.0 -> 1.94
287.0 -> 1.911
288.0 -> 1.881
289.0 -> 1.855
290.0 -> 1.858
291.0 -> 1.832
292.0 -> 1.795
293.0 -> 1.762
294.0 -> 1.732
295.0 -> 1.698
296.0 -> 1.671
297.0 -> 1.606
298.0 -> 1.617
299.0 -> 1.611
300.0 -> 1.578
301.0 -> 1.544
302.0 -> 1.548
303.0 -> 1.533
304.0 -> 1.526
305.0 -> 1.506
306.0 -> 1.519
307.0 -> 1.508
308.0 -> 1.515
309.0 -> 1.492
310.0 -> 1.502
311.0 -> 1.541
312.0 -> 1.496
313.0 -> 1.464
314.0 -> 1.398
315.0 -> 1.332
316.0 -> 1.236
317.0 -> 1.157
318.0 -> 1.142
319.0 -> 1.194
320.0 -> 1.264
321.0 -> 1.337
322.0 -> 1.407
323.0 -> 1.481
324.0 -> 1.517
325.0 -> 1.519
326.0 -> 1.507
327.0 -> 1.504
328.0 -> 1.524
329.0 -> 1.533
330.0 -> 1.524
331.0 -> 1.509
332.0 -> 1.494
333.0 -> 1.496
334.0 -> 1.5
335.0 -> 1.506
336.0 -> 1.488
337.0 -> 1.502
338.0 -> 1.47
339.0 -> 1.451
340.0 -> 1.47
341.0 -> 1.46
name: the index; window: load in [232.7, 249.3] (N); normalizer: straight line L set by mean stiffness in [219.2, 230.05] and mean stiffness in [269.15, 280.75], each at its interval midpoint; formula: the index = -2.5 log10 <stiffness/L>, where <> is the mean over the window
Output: -0.02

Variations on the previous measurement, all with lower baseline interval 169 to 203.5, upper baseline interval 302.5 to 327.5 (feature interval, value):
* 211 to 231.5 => 0.170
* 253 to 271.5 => -0.042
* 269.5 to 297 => -0.189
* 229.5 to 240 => -0.024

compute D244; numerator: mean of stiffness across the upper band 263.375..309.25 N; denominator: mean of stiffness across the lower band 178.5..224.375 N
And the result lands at 1.18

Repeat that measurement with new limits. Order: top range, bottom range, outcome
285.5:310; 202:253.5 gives 1.16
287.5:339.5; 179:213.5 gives 1.04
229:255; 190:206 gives 1.15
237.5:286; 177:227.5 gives 1.14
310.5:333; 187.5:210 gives 1.02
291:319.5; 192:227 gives 1.16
